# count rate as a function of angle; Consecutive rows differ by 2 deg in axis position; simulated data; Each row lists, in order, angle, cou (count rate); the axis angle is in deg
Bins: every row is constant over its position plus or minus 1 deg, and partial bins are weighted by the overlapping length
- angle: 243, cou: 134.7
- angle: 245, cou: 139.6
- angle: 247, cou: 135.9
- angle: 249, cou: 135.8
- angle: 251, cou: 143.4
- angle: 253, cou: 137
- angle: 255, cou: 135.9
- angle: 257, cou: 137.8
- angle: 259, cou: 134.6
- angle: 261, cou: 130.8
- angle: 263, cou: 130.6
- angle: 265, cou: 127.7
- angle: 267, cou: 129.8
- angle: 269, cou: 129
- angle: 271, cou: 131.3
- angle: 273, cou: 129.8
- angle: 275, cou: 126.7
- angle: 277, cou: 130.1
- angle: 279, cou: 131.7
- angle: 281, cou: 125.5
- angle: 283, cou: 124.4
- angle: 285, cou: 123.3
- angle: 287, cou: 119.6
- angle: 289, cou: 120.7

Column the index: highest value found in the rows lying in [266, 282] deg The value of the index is 131.7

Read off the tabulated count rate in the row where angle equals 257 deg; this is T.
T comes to 137.8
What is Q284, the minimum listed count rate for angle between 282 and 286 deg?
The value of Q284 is 123.3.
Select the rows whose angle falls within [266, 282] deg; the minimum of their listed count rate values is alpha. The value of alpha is 125.5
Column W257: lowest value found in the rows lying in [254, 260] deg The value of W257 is 134.6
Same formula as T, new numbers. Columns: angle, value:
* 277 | 130.1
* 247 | 135.9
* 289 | 120.7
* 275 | 126.7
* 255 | 135.9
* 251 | 143.4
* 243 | 134.7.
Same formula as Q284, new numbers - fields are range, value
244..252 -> 135.8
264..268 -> 127.7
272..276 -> 126.7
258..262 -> 130.8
